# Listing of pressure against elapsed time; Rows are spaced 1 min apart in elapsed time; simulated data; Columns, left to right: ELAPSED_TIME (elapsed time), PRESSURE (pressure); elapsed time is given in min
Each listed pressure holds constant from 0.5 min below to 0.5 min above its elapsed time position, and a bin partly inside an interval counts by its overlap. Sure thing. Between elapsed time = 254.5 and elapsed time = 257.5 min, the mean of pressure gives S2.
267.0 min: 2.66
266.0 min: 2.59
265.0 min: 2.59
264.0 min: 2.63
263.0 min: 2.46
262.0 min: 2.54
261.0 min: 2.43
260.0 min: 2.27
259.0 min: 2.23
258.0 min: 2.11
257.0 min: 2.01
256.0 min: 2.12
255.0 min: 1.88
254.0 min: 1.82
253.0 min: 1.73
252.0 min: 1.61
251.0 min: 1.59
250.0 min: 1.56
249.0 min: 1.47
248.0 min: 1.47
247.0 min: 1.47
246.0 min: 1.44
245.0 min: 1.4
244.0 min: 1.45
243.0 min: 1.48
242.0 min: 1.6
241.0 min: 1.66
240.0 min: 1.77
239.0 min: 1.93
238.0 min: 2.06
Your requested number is 2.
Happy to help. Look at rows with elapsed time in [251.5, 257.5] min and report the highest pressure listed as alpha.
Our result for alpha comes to 2.12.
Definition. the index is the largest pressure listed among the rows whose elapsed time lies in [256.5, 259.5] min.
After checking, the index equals 2.23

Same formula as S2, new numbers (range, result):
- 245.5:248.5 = 1.46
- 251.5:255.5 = 1.76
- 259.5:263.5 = 2.42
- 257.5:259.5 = 2.17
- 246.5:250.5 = 1.49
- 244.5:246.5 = 1.42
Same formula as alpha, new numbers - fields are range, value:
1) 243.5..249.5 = 1.47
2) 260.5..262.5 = 2.54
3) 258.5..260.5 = 2.27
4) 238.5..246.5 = 1.93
